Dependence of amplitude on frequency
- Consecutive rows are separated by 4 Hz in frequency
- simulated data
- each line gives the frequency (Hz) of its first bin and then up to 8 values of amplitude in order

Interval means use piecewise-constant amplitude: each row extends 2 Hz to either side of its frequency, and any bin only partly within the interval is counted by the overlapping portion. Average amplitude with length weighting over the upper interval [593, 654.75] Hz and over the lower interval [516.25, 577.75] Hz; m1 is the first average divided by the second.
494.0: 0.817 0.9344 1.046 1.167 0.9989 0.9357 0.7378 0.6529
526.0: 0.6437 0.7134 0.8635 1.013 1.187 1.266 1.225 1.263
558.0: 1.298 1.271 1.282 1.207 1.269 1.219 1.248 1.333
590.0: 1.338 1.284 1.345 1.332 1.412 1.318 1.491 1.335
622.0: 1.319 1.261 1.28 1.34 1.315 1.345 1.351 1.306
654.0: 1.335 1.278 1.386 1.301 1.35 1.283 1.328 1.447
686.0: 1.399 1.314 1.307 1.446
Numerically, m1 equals 1.25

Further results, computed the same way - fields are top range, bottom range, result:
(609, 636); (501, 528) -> 1.52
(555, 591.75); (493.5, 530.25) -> 1.46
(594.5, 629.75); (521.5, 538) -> 1.77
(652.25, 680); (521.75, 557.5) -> 1.31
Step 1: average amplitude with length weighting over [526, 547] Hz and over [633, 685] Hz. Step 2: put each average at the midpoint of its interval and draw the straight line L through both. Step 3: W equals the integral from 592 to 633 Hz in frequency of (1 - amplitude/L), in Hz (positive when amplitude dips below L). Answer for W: -5.0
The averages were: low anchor 0.962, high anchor 1.34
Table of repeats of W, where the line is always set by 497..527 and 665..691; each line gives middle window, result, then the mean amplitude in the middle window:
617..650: -2.4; 1.32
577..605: -4.9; 1.31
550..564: -3.5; 1.27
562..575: -2.5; 1.25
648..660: -0.2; 1.31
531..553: -2.7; 1.1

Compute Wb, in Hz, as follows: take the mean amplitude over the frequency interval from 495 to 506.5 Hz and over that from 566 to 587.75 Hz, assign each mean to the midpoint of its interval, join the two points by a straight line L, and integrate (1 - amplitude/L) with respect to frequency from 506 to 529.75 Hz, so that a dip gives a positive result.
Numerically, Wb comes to 5.5 Hz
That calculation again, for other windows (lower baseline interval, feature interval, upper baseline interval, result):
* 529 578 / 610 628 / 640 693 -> -1.16 Hz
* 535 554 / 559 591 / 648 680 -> -1.70 Hz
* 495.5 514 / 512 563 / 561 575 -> 6.68 Hz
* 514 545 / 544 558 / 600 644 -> -4.25 Hz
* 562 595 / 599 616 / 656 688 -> -1.19 Hz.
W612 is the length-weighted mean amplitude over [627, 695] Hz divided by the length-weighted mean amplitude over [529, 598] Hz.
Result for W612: 1.1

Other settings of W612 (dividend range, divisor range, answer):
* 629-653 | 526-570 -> 1.18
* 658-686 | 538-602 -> 1.07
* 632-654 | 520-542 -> 1.63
